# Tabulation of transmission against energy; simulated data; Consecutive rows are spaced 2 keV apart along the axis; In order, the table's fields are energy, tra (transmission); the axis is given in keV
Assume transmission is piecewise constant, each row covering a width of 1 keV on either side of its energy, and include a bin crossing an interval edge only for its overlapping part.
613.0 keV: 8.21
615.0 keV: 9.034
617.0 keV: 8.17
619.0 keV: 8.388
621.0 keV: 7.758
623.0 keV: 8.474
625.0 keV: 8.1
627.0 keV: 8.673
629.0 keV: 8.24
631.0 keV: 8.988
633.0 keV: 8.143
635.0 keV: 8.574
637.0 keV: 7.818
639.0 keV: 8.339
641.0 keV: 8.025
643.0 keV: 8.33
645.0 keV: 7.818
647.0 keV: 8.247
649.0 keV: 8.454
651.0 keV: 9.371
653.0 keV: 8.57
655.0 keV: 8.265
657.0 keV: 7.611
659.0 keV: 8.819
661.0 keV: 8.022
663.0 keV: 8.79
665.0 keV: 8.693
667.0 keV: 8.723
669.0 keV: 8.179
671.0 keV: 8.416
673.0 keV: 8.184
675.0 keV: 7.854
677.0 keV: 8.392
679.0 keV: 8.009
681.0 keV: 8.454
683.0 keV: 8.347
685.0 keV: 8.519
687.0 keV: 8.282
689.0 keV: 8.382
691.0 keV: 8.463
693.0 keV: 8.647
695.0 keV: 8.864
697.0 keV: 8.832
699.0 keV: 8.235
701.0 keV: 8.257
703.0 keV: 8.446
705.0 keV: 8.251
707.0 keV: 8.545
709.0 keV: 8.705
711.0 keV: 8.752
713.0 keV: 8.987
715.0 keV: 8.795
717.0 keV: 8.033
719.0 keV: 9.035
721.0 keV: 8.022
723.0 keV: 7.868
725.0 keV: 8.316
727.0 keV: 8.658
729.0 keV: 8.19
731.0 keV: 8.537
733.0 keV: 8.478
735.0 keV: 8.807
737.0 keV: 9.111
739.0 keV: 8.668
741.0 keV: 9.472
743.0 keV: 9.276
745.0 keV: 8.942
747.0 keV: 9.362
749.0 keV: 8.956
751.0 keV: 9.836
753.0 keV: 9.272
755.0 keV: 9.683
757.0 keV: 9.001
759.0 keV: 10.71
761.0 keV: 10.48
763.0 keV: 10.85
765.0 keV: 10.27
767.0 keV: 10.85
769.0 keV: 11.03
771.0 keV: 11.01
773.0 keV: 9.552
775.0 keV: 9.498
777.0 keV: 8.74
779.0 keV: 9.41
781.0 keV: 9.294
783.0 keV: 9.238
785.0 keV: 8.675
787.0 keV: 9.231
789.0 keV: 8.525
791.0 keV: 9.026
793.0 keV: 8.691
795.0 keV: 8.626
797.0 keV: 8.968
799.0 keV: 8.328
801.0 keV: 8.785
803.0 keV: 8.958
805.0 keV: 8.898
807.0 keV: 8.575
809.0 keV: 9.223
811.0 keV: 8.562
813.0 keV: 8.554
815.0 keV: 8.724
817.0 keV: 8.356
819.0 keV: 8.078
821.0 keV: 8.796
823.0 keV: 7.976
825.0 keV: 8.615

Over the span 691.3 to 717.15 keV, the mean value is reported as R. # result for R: 8.58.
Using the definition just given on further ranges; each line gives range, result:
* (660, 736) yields 8.45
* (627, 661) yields 8.35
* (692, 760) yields 8.81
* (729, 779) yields 9.57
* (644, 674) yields 8.41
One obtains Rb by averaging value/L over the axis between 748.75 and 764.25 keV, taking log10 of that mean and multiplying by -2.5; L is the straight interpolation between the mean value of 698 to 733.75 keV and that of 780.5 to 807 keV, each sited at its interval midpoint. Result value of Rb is -0.15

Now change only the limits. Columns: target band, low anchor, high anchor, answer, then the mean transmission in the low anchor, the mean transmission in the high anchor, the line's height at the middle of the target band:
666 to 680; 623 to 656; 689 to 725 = 0.02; 8.38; 8.5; 8.44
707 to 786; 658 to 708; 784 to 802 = -0.07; 8.42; 8.76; 8.62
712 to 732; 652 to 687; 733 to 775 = 0.09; 8.34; 9.72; 9.2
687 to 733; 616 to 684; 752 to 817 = 0.04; 8.33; 9.34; 8.78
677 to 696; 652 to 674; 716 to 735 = -0.01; 8.39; 8.37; 8.38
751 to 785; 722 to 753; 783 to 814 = -0.12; 8.85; 8.79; 8.82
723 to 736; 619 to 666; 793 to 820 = 0.01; 8.35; 8.67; 8.52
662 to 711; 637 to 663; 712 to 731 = -0.01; 8.32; 8.44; 8.38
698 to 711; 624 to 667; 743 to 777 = 0.09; 8.38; 9.9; 9.17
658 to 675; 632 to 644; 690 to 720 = -0.01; 8.2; 8.59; 8.37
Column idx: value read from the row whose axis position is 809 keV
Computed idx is 9.223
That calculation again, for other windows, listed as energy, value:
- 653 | 8.57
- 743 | 9.276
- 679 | 8.009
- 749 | 8.956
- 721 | 8.022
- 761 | 10.48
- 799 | 8.328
